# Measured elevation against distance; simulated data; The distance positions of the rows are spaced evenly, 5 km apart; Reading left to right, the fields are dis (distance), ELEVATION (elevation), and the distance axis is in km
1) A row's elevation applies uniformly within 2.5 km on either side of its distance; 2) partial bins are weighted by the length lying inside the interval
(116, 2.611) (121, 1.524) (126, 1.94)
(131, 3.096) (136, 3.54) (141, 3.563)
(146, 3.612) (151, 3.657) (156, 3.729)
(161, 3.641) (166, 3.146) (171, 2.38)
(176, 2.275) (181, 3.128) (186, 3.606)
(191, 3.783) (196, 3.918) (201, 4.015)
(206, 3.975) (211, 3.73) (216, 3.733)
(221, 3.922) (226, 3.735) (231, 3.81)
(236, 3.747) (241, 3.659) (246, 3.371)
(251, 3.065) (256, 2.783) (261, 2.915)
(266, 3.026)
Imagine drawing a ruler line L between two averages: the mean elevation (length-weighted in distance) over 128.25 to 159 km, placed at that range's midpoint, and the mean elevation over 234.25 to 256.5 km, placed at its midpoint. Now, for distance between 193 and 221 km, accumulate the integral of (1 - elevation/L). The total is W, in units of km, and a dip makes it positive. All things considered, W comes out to -3.7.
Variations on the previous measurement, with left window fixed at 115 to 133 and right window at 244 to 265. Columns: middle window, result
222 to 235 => -4.16 km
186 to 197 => -4.73 km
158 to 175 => -3.50 km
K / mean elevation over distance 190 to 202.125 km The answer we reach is 3.91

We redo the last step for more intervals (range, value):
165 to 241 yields 3.54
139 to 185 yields 3.25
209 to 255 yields 3.61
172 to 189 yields 2.97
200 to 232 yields 3.84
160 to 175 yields 2.92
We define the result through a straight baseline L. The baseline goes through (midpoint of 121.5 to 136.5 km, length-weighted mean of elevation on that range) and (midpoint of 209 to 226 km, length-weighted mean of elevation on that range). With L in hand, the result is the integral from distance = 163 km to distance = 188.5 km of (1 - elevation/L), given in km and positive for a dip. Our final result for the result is 2.4 km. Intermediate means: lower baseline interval 2.59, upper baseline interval 3.79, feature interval 2.92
